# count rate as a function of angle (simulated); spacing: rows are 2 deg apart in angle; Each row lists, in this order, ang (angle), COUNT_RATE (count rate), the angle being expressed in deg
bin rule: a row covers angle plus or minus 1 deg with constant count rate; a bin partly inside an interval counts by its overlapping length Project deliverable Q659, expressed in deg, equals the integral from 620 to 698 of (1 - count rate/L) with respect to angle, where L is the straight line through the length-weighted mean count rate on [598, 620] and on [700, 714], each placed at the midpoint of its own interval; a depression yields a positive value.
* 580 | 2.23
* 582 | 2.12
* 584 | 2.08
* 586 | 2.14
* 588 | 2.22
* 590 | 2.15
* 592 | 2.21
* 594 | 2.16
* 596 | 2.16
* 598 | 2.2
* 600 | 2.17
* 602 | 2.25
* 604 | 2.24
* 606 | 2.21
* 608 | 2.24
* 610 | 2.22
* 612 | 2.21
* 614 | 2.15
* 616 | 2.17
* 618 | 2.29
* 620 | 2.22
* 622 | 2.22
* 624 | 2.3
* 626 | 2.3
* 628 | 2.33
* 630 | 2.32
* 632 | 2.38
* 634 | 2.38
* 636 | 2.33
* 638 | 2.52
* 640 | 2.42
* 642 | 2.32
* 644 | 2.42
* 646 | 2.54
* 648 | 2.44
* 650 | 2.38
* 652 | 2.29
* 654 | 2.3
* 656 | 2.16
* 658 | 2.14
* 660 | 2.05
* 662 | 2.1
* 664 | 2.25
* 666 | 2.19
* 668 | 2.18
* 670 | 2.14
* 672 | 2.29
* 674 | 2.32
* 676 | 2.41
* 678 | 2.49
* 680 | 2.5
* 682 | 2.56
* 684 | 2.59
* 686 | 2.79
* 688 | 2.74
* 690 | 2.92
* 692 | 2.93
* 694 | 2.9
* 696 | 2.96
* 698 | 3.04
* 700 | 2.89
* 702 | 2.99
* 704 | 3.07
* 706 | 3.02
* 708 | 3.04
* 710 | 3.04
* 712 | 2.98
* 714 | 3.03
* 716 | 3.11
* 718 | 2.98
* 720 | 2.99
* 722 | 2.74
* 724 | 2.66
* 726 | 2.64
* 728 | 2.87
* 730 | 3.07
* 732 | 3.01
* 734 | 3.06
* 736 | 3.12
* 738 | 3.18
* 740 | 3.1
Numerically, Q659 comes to 5.92 deg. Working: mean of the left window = 2.21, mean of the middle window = 2.42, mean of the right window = 3.01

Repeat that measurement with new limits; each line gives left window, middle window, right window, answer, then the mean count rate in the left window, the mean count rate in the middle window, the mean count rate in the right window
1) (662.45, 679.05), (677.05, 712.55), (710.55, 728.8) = -3.79 deg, 2.28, 2.86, 2.89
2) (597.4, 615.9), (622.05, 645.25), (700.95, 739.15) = 0.30 deg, 2.21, 2.36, 2.98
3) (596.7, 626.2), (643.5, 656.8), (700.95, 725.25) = 0.76 deg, 2.22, 2.36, 2.97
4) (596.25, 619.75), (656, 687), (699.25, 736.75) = 3.76 deg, 2.21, 2.33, 2.96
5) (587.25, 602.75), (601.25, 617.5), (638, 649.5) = 0.34 deg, 2.19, 2.21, 2.43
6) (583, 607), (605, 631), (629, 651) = 0.58 deg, 2.18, 2.24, 2.4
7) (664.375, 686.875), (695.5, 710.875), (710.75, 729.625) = -1.71 deg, 2.4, 3.01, 2.9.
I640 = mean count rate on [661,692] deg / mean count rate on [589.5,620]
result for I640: 1.11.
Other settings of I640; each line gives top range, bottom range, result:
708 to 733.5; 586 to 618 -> 1.33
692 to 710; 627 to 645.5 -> 1.25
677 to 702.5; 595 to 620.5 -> 1.26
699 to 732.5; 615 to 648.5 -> 1.26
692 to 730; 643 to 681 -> 1.28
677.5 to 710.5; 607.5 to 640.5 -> 1.24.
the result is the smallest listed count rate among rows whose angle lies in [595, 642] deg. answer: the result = 2.15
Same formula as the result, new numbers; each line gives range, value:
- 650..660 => 2.05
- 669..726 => 2.14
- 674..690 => 2.32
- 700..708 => 2.89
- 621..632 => 2.22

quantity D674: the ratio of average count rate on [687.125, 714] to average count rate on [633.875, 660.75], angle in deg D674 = 1.3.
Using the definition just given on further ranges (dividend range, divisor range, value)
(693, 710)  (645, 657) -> 1.27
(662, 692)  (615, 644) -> 1.06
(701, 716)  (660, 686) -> 1.29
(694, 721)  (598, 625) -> 1.35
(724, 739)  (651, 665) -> 1.36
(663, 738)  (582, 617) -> 1.27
